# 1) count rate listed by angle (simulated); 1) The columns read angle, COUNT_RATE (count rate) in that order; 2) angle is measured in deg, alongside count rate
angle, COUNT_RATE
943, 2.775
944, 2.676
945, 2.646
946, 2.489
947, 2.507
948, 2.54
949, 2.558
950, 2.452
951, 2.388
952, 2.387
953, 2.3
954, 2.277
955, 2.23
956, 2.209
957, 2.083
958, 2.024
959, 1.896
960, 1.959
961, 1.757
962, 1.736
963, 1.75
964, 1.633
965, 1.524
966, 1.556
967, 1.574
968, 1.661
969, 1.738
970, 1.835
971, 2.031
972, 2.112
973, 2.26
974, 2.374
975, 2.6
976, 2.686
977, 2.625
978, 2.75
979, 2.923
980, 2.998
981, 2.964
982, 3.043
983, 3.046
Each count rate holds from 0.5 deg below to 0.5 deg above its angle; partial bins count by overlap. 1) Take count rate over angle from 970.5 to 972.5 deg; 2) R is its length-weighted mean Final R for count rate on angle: 2.07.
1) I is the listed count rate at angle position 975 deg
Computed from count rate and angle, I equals 2.6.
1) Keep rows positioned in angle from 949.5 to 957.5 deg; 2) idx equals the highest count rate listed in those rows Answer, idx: 2.452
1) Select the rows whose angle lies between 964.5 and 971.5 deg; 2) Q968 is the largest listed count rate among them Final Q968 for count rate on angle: 2.031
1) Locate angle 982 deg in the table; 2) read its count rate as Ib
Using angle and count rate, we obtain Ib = 3.043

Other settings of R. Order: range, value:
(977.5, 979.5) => 2.84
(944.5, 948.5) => 2.55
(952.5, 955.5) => 2.27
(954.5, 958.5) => 2.14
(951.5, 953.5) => 2.34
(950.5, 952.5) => 2.39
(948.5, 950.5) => 2.5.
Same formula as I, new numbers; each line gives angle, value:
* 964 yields 1.633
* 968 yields 1.661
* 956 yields 2.209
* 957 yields 2.083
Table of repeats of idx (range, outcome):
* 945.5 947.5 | 2.507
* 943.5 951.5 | 2.676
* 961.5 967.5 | 1.75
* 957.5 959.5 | 2.024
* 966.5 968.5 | 1.661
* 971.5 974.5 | 2.374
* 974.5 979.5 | 2.923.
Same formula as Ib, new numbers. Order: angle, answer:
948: 2.54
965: 1.524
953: 2.3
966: 1.556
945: 2.646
